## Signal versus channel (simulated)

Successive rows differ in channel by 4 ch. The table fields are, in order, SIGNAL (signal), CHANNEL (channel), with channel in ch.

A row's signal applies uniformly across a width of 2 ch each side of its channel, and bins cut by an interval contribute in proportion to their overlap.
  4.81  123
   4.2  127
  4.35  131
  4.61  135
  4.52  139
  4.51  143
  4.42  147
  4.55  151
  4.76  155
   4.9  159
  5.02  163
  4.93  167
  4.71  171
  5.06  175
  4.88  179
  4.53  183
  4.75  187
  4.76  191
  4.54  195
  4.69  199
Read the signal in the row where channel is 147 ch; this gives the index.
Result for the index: 4.42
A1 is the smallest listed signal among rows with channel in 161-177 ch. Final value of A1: 4.71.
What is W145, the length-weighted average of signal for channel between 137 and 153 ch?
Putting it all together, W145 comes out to 4.5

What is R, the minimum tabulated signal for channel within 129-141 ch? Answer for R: 4.35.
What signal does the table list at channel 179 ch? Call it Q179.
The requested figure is 4.88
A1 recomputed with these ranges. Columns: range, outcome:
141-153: 4.42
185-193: 4.75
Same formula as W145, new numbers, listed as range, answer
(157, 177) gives 4.92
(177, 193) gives 4.73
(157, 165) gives 4.96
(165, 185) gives 4.82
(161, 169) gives 4.97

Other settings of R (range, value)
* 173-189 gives 4.53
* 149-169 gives 4.55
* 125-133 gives 4.2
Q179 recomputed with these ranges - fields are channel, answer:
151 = 4.55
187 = 4.75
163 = 5.02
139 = 4.52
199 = 4.69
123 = 4.81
